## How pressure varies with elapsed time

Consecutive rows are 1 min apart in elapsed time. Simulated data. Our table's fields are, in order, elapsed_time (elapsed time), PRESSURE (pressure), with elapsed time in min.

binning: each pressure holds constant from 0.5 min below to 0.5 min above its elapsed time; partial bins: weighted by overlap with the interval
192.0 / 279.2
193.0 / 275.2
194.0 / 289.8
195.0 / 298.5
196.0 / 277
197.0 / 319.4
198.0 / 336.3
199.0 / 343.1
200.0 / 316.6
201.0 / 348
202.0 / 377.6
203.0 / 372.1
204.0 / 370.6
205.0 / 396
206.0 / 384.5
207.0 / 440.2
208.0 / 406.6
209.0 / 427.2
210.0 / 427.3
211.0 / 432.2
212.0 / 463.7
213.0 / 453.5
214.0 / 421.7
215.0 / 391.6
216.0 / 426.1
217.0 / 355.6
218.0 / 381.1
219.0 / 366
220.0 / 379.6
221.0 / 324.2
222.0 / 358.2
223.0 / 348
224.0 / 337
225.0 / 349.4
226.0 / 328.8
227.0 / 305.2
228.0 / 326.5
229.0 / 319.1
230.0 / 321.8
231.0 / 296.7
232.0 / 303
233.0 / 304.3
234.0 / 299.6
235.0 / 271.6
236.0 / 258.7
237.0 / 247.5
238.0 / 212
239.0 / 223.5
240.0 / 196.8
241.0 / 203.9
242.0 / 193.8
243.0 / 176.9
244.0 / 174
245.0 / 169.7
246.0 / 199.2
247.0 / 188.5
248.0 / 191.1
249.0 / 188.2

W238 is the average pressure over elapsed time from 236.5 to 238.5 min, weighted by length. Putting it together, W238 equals 230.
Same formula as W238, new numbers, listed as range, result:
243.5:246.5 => 181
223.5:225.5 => 343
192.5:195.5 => 288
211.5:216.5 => 431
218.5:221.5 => 357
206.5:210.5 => 425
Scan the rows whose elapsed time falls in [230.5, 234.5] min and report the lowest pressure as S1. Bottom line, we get 296.7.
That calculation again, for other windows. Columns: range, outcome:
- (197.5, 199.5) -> 336.3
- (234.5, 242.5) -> 193.8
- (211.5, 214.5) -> 421.7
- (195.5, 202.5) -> 277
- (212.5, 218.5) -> 355.6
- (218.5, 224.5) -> 324.2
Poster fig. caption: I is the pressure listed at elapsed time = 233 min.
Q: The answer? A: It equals 304.3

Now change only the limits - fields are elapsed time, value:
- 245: 169.7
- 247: 188.5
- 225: 349.4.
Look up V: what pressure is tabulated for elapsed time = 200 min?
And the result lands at 316.6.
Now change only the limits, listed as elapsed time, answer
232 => 303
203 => 372.1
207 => 440.2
